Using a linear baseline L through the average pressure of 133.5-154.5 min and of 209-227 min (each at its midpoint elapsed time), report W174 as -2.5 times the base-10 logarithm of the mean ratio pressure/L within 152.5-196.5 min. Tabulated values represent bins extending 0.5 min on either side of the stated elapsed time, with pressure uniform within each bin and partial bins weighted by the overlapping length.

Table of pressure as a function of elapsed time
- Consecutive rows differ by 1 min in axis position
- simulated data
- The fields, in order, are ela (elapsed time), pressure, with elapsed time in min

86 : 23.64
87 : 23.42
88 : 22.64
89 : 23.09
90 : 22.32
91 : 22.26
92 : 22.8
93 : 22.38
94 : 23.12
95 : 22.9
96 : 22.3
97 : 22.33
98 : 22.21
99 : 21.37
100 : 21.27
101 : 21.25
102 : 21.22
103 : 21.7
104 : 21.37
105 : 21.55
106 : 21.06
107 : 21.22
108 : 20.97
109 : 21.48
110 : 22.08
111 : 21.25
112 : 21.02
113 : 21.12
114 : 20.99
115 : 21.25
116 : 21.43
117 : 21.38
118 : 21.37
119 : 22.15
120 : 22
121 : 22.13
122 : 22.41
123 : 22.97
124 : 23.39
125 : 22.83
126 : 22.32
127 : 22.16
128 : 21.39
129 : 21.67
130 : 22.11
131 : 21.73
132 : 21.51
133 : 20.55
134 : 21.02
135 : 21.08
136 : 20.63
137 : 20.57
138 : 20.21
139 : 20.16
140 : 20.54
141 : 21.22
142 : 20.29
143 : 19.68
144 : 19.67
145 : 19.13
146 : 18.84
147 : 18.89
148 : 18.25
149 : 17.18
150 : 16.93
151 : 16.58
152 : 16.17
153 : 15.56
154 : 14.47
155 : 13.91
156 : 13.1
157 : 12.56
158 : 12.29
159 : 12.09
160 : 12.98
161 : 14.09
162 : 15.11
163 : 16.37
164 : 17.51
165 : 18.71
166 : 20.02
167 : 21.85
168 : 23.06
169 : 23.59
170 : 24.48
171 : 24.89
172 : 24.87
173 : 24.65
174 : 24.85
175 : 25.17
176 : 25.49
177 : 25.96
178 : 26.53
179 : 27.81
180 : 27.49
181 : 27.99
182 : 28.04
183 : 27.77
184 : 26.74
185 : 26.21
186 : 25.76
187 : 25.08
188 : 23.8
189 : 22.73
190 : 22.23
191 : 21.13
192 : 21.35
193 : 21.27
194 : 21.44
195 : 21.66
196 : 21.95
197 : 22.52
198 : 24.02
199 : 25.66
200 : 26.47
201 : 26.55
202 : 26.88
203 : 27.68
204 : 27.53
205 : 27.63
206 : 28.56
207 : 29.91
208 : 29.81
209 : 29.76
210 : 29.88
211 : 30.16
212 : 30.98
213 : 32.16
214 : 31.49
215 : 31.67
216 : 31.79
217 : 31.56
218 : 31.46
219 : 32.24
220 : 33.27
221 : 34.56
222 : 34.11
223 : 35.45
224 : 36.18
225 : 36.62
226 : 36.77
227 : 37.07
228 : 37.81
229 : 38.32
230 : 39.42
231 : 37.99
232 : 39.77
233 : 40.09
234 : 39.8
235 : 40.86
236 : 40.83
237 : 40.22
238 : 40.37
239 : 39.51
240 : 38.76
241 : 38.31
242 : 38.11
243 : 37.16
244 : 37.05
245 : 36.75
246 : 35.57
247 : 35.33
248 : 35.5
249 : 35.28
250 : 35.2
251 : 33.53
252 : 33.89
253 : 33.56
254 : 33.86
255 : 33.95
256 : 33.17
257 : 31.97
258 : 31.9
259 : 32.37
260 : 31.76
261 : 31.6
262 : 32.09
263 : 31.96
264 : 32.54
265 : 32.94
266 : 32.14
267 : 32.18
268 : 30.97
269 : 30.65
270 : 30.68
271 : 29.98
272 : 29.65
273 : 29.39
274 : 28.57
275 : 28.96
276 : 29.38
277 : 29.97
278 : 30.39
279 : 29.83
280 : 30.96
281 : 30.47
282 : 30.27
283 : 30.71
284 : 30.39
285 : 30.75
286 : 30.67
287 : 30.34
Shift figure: 0.16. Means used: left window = 18.9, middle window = 21.5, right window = 33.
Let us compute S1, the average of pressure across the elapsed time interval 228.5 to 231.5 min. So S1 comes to 38.6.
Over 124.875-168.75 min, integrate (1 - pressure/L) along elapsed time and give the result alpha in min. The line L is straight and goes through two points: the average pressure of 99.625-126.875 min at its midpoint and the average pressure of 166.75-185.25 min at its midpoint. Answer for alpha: 9.5 min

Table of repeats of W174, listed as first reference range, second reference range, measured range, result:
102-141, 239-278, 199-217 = -0.02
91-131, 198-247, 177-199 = 0.23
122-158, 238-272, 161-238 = -0.05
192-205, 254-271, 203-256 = -0.23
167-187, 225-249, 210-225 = 0.05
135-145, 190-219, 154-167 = 0.43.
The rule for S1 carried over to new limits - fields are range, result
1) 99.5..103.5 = 21.4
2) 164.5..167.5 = 20.2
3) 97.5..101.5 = 21.5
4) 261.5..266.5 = 32.3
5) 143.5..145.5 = 19.4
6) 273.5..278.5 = 29.5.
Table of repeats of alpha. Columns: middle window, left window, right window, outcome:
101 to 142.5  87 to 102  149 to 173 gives -2.26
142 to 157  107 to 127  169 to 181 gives 4.35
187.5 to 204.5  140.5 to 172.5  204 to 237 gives 2.58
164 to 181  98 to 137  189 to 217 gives 0.47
